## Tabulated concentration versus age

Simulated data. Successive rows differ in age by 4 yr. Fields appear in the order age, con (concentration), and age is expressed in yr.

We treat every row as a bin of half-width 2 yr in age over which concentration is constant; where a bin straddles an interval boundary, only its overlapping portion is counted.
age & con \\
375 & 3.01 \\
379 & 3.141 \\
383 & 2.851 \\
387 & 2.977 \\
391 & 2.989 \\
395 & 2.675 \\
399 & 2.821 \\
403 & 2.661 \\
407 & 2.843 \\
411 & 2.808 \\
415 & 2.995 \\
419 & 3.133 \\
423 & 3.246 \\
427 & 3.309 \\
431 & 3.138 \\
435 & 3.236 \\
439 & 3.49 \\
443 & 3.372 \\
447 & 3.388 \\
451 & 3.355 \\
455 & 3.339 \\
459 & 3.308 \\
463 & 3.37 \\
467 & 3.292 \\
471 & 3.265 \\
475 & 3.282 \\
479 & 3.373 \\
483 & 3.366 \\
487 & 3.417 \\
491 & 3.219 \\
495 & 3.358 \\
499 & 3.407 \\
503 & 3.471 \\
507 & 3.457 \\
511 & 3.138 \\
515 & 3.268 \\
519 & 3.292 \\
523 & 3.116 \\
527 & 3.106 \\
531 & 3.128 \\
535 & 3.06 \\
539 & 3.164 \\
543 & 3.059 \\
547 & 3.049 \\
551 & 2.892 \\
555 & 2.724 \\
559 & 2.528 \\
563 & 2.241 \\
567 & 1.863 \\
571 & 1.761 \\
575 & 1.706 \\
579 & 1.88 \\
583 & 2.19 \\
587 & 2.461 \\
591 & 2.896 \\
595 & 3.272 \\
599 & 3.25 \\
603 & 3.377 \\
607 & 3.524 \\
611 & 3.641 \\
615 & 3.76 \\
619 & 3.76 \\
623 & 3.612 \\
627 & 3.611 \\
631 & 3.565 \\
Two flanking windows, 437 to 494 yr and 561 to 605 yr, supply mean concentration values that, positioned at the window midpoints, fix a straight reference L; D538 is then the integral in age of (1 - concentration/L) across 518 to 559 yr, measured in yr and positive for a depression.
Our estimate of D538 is -3.52 yr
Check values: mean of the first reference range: 3.35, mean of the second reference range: 2.45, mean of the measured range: 3.03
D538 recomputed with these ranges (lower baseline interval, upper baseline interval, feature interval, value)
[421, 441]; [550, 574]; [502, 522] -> -4.80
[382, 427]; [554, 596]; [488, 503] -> -4.45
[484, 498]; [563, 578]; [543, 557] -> -4.25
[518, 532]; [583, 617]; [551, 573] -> 6.20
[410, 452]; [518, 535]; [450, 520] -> -3.35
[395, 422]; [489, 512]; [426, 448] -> -2.16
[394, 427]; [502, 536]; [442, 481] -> -3.38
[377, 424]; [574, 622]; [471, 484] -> -1.62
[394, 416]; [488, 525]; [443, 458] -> -1.66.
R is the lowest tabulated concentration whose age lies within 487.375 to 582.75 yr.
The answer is 1.706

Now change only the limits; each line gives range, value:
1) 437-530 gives 3.106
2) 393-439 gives 2.661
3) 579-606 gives 1.88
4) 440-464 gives 3.308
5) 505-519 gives 3.138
